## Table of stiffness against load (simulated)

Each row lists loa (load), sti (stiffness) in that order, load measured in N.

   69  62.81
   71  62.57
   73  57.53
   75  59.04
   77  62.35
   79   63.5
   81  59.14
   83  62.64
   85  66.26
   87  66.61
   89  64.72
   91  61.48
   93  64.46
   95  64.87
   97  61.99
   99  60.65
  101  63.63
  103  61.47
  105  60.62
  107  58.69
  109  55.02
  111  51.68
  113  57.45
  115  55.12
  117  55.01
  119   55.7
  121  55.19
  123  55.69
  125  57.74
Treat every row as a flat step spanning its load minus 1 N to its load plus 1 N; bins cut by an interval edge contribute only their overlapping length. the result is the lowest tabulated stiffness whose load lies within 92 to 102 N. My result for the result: 60.65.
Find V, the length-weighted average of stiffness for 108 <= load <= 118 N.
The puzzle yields 54.9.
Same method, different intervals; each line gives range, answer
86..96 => 64.4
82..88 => 65.2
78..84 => 61.8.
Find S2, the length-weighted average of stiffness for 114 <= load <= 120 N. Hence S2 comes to 55.3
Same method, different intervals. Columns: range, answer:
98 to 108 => 61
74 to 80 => 61.6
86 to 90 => 65.7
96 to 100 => 61.3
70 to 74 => 60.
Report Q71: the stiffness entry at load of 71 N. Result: 62.57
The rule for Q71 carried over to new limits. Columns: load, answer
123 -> 55.69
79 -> 63.5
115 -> 55.12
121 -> 55.19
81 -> 59.14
